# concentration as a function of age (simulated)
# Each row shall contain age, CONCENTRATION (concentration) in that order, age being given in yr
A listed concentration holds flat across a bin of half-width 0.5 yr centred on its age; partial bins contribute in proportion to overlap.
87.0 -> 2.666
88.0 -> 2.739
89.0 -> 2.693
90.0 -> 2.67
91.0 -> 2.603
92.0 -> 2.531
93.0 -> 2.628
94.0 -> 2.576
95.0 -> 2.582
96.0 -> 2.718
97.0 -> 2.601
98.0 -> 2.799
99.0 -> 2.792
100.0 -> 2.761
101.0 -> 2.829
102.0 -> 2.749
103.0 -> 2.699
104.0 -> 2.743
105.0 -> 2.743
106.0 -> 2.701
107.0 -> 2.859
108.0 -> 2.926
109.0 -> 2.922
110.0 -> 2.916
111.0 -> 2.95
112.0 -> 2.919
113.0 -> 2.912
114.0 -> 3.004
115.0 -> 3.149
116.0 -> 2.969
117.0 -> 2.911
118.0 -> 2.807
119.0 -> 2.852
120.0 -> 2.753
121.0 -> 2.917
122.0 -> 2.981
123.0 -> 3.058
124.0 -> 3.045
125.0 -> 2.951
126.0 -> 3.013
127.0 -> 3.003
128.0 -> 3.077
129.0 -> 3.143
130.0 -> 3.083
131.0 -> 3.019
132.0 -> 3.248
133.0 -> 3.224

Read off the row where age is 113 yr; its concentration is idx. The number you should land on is 2.912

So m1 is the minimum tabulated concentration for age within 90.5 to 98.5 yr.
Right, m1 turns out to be 2.531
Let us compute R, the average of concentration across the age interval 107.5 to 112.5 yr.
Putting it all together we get 2.93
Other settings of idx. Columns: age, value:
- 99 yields 2.792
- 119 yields 2.852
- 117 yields 2.911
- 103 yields 2.699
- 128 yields 3.077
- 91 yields 2.603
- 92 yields 2.531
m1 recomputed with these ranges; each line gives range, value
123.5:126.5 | 2.951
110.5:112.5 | 2.919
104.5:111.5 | 2.701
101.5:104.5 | 2.699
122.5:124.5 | 3.045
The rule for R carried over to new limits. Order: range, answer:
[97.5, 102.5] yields 2.79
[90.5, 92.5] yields 2.57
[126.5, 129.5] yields 3.07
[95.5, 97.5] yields 2.66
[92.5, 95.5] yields 2.6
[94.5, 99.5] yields 2.7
